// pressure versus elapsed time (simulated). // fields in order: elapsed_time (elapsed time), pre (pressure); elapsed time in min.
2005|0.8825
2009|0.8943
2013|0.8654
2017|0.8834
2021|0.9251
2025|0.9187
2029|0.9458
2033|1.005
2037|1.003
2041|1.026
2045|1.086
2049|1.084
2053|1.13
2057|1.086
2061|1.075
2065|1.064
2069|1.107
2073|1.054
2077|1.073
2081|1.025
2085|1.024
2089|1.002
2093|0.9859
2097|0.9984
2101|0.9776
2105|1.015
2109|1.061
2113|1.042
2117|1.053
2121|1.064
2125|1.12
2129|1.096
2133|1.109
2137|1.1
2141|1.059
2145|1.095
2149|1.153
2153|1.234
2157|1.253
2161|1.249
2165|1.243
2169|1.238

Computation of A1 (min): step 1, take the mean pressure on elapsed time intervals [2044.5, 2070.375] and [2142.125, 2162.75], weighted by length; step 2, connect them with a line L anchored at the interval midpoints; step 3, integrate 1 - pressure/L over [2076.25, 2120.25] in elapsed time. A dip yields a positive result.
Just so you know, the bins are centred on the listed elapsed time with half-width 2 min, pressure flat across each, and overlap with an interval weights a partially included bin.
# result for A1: 4.3 min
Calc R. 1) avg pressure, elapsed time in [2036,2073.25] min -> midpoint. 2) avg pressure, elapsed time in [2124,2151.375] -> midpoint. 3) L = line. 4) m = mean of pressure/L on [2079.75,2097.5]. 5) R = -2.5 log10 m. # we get 0.08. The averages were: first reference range 1.07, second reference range 1.11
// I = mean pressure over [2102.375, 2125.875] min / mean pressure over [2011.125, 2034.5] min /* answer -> 1.14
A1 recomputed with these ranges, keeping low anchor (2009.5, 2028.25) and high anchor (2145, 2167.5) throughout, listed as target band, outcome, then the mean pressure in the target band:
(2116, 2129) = 0.6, 1.08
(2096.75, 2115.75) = 1.4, 1.02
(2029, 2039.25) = -0.6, 0.993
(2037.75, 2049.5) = -1.2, 1.06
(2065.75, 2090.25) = -0.3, 1.05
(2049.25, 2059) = -1.2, 1.1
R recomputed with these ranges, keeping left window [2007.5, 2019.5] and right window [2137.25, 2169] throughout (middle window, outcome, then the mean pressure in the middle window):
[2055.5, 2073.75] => -0.09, 1.08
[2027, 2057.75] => -0.11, 1.04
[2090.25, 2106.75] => 0.07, 0.994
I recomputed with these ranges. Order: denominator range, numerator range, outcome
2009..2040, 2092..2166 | 1.18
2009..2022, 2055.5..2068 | 1.21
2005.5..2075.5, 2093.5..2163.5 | 1.09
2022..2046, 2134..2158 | 1.15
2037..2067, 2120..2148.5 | 1.02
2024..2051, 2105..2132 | 1.06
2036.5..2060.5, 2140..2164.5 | 1.10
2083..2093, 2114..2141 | 1.08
